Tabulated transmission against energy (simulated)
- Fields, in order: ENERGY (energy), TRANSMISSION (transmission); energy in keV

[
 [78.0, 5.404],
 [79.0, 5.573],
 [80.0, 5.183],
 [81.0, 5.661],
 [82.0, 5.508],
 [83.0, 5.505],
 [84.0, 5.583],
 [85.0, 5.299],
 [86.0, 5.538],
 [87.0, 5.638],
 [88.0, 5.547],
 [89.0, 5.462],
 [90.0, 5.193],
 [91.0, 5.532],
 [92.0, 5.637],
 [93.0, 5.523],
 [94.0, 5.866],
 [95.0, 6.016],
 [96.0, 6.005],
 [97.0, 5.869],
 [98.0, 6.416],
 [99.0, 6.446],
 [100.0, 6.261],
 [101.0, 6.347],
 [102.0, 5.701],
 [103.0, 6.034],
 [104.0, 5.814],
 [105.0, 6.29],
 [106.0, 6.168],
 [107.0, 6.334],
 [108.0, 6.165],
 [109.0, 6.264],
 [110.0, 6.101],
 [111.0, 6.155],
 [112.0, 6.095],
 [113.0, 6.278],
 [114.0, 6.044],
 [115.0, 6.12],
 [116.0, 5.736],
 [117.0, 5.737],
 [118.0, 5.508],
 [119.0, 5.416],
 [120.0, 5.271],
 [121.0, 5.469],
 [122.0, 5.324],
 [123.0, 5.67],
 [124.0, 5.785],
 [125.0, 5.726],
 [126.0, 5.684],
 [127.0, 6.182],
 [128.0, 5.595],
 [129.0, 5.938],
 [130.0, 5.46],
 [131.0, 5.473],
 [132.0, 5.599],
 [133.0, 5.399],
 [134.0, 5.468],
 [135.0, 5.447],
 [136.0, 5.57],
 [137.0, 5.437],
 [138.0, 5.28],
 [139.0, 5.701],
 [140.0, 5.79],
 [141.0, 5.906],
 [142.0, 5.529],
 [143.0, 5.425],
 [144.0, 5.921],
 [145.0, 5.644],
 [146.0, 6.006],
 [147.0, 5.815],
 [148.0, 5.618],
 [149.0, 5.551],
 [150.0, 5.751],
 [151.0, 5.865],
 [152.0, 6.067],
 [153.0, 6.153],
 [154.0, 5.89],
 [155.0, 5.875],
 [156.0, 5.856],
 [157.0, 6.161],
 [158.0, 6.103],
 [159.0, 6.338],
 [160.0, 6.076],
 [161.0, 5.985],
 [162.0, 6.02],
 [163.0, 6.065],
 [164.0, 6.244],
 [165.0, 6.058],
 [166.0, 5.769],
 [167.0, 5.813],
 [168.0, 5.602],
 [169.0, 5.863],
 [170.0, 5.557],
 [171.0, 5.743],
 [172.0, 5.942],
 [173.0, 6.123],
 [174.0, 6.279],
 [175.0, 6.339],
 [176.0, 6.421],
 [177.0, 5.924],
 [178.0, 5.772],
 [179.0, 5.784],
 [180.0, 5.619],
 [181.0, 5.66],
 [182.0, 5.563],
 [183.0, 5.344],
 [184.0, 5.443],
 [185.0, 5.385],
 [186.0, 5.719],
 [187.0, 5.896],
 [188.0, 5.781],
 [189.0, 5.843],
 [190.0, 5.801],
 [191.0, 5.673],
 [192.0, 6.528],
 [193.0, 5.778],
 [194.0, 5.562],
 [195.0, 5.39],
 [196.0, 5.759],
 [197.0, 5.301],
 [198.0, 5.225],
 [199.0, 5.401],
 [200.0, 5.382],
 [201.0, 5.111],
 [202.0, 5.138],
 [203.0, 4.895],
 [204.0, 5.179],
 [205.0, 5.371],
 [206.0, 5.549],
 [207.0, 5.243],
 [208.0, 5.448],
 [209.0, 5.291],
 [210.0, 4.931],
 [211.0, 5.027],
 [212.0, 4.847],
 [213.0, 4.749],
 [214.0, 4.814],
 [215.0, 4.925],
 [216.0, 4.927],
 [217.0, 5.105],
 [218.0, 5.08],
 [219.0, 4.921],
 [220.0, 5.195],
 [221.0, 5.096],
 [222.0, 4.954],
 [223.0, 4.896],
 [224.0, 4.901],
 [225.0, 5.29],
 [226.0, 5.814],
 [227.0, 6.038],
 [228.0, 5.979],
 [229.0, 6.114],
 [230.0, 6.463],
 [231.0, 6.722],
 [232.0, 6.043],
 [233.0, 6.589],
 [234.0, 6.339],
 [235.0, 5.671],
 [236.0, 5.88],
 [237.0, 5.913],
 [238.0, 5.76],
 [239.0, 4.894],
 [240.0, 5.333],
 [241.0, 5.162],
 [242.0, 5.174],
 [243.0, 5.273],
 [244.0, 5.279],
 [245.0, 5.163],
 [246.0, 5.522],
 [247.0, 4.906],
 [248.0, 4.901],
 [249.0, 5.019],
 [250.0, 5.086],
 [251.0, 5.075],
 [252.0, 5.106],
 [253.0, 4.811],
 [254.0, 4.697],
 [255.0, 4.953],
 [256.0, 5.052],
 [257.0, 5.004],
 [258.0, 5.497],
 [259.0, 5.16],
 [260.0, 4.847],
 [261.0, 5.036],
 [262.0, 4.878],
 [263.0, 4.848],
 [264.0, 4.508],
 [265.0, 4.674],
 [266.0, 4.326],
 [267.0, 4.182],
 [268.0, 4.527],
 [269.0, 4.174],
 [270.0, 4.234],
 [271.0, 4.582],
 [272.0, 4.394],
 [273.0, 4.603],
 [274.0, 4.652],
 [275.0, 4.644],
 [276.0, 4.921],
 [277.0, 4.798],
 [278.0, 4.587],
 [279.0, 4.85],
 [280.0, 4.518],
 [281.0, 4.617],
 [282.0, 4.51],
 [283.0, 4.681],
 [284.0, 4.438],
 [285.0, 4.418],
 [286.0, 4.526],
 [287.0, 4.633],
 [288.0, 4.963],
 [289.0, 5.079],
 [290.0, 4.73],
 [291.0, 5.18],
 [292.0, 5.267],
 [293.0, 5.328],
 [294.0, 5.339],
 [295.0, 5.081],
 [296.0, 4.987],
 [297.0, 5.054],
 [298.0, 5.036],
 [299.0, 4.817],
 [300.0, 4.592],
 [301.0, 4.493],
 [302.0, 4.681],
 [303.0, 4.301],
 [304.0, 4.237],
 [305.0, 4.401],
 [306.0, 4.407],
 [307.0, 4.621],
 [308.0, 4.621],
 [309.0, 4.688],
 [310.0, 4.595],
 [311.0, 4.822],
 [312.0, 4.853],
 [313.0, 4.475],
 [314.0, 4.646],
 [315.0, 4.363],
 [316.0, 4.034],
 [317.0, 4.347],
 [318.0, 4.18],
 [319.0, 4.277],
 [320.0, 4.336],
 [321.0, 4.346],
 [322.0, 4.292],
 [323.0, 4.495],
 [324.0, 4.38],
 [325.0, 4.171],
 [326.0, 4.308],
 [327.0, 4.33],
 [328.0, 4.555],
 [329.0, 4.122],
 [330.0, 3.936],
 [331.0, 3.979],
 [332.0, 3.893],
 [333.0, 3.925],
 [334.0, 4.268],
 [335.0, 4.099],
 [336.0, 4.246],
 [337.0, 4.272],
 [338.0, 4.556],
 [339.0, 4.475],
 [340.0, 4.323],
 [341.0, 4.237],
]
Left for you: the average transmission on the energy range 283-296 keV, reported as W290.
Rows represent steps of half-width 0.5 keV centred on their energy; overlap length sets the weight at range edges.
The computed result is 4.91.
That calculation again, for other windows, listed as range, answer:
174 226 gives 5.41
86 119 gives 5.93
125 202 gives 5.76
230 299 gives 5.02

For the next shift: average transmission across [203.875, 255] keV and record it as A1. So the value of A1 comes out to 5.34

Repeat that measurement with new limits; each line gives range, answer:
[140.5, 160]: 5.87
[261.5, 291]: 4.61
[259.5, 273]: 4.56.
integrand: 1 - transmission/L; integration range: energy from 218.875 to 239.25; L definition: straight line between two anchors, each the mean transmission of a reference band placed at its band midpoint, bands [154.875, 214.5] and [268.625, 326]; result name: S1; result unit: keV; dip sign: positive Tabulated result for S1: -1.83 keV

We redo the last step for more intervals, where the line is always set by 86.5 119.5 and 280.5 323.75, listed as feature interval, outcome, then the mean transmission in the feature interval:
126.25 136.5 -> 0.24 keV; 5.61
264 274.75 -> 0.91 keV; 4.44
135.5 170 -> -1.44 keV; 5.84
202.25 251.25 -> -2.24 keV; 5.36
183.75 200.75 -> -0.89 keV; 5.63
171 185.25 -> -1.01 keV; 5.83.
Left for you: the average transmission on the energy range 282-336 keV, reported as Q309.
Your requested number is 4.54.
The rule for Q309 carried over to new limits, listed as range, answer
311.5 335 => 4.28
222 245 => 5.68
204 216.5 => 5.1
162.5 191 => 5.83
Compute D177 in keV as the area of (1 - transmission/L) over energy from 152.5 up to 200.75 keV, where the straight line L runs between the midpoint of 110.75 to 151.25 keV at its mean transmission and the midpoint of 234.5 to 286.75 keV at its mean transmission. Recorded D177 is -3.72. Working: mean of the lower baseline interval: 5.69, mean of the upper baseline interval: 4.89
